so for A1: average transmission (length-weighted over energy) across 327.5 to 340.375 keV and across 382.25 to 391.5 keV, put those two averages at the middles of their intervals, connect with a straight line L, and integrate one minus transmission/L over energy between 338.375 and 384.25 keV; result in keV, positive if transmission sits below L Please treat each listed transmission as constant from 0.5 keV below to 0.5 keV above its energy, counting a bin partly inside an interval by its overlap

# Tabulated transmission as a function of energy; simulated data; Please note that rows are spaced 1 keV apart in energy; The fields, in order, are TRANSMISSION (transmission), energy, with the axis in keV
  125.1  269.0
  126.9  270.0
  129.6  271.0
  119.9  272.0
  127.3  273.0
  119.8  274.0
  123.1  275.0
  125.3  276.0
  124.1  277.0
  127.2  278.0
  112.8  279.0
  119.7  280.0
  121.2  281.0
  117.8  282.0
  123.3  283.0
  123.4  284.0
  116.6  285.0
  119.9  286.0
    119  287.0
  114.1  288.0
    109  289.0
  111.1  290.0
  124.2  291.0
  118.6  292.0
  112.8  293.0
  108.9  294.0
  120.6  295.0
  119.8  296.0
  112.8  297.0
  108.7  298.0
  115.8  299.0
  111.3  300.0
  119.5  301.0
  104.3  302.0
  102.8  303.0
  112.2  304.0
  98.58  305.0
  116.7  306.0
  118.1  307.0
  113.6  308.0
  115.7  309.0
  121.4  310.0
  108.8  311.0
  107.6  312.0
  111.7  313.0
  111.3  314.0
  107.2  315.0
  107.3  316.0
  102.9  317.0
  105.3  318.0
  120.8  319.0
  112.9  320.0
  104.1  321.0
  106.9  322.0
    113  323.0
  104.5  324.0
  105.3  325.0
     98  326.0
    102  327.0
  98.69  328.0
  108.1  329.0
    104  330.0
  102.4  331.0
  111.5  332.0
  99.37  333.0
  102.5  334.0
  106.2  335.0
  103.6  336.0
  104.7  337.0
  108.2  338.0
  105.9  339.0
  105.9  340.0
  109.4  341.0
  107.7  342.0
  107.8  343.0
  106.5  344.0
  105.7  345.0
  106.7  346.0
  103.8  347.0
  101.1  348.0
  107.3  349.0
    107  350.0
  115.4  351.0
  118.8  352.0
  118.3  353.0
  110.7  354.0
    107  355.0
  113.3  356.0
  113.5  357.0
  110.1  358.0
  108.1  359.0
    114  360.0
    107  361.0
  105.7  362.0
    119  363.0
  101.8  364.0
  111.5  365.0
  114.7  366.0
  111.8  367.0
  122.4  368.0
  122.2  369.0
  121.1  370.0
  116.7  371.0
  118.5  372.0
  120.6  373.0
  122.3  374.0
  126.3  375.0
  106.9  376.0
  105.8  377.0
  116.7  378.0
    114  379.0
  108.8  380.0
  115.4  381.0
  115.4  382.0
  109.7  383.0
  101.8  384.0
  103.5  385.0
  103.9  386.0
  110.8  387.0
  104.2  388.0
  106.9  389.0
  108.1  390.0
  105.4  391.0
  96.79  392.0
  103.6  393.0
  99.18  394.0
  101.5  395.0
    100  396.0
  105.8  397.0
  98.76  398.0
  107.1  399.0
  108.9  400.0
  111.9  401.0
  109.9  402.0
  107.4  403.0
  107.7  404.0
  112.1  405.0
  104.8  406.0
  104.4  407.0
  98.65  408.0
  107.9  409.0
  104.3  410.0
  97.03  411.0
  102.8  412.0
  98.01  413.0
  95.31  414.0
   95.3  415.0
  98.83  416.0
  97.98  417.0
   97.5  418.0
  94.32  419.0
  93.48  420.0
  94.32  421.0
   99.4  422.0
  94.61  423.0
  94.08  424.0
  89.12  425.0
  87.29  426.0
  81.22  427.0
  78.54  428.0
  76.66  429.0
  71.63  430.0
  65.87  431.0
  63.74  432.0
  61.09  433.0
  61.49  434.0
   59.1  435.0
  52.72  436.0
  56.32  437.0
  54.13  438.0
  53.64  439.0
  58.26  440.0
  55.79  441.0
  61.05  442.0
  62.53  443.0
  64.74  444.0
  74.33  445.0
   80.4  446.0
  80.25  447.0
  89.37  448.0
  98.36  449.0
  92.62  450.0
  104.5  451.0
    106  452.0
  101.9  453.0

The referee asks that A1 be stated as -2.7 keV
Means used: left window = 105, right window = 106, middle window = 112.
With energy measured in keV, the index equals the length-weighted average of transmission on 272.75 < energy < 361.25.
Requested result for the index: 111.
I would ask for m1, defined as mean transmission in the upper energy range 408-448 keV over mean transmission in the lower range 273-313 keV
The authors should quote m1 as 0.69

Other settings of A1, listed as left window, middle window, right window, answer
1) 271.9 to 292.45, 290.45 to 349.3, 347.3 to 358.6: 3.22 keV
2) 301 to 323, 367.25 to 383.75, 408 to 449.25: -3.85 keV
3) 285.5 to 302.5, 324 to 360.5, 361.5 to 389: 2.09 keV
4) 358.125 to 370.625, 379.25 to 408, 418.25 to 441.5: -3.21 keV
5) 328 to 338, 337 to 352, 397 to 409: -0.35 keV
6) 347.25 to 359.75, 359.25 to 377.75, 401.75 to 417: -1.06 keV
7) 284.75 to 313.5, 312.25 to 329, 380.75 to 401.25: 0.70 keV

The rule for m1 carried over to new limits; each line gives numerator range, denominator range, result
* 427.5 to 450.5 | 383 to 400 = 0.66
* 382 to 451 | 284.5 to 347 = 0.82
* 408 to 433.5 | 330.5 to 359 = 0.83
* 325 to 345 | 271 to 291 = 0.87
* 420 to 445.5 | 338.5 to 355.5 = 0.66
